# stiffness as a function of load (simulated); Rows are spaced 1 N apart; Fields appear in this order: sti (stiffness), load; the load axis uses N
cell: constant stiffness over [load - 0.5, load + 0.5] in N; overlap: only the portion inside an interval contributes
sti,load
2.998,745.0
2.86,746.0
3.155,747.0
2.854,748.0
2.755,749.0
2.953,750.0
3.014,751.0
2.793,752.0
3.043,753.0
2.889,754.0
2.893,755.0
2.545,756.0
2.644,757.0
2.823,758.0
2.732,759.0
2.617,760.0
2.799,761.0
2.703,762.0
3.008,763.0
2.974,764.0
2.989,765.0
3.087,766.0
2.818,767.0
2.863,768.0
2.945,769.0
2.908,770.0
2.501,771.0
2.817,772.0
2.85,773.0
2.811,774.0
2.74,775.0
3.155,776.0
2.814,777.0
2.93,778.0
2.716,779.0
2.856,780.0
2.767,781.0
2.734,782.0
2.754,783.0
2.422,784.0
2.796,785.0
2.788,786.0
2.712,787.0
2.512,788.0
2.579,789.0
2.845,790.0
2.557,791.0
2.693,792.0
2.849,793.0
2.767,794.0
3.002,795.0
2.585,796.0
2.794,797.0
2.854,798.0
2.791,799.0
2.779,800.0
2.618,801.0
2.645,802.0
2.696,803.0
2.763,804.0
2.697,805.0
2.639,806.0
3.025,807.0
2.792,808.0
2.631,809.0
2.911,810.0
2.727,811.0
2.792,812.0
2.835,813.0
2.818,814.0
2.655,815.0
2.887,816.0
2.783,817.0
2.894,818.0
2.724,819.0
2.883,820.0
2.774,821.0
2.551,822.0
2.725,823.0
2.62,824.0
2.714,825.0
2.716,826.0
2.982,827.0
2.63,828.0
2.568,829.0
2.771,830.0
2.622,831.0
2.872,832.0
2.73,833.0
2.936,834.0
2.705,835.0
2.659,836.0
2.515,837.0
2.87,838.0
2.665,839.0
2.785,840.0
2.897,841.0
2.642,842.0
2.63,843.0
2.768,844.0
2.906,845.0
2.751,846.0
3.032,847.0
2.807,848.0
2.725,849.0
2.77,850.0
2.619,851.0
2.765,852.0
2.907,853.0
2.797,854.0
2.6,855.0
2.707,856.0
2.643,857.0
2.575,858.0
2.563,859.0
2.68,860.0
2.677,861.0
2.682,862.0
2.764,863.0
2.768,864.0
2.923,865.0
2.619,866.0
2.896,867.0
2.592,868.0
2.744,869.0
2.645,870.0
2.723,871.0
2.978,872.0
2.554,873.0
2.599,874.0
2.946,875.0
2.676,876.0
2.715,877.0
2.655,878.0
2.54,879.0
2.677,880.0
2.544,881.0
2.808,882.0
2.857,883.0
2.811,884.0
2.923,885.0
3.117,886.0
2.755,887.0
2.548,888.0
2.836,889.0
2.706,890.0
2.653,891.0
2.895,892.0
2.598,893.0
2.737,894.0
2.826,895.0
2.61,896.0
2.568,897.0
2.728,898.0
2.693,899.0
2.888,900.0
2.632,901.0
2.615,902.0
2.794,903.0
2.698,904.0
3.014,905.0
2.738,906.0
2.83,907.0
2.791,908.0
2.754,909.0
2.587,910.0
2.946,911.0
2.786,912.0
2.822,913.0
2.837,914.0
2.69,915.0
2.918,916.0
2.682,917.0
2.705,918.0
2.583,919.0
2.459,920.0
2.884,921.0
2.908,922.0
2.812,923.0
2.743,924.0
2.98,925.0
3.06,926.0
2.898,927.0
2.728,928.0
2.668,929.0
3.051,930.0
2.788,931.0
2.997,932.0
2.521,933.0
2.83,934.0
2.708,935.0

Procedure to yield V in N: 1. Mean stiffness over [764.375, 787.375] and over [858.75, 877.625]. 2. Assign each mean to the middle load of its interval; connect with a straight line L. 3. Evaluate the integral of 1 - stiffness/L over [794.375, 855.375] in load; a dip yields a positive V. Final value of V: 0.2 N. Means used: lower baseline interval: 2.82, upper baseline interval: 2.73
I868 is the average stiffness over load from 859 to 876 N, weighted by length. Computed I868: 2.73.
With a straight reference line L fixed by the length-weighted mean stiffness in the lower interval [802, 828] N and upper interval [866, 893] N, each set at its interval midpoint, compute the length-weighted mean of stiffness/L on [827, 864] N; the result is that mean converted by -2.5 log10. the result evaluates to 0.01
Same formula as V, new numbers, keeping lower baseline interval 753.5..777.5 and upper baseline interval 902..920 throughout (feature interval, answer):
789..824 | 0.6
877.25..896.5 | 0.2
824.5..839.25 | 0.4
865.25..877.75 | 0.2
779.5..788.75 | 0.4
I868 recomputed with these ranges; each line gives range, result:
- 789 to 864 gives 2.75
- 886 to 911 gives 2.74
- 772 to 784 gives 2.81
